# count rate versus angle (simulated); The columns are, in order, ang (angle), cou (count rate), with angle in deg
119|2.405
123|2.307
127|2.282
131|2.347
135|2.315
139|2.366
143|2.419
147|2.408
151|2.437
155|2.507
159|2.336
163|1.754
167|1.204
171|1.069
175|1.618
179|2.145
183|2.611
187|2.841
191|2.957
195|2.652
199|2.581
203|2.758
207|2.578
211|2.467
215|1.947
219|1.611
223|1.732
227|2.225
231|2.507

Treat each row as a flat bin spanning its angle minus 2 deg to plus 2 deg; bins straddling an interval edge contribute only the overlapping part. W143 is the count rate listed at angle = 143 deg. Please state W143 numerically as 2.419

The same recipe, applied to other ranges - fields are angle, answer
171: 1.069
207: 2.578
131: 2.347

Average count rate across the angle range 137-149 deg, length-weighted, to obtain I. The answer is 2.4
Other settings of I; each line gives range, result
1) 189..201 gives 2.73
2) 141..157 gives 2.44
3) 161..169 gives 1.48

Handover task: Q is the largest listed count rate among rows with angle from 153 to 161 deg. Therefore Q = 2.507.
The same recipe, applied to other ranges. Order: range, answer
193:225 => 2.758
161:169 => 1.754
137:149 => 2.419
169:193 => 2.957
